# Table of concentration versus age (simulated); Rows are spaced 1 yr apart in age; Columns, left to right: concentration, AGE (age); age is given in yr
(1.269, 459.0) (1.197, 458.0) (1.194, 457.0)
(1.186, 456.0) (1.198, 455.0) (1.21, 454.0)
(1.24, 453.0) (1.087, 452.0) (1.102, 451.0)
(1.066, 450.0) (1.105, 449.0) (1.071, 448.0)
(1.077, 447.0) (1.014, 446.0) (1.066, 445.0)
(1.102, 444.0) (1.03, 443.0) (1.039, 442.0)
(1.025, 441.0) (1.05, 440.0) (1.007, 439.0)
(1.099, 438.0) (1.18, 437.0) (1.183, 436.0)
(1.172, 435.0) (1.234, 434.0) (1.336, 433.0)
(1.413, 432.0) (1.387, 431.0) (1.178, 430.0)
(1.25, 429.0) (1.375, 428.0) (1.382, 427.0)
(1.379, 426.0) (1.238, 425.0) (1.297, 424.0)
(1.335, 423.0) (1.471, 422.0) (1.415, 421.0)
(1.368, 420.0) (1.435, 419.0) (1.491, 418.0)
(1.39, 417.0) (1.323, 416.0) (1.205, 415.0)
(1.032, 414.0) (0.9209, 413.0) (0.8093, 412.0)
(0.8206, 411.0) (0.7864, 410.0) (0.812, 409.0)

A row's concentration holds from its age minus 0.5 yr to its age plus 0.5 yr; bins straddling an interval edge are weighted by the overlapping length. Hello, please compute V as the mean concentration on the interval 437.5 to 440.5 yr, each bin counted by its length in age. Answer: 1.05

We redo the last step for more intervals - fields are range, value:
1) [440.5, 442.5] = 1.03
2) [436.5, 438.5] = 1.14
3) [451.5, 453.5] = 1.16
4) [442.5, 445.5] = 1.07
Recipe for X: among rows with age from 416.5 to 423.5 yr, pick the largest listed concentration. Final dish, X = 1.491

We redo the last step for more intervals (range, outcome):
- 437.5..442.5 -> 1.099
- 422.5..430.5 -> 1.382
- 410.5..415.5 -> 1.205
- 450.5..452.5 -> 1.102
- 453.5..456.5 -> 1.21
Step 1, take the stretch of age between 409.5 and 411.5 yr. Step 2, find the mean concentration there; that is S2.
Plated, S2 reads 0.803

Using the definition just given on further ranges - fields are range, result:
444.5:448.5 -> 1.06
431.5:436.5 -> 1.27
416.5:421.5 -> 1.42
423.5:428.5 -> 1.33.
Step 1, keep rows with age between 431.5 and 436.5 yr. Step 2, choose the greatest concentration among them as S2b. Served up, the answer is 1.413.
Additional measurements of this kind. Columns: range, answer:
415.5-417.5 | 1.39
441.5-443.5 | 1.039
